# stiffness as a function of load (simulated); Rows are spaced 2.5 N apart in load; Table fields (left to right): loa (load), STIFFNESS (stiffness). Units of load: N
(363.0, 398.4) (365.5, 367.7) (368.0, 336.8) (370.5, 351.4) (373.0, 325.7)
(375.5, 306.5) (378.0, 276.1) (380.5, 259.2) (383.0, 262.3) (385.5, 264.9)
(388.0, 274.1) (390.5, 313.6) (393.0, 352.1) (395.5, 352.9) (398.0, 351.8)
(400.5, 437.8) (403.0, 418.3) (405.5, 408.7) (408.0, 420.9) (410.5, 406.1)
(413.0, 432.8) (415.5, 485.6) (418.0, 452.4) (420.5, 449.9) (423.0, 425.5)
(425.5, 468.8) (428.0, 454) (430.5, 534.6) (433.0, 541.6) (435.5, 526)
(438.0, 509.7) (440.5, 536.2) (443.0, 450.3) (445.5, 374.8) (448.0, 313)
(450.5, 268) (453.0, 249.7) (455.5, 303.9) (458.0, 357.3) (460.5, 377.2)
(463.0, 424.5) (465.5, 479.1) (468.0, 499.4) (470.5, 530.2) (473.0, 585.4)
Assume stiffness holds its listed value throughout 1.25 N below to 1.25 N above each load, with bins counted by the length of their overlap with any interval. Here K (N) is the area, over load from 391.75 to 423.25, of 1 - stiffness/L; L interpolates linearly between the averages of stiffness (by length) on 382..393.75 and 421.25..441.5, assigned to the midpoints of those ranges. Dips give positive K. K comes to -2.6 N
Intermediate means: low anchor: 292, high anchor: 498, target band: 415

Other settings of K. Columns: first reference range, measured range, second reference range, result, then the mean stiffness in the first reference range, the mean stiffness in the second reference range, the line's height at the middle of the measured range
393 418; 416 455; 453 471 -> -2.4 N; 412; 408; 410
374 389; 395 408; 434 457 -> -3.6 N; 275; 394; 312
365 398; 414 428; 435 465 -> -3.9 N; 311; 390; 357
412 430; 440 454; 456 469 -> 2.4 N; 456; 419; 433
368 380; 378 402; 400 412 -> 3.3 N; 314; 417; 366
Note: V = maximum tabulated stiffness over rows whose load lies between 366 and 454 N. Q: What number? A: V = 541.6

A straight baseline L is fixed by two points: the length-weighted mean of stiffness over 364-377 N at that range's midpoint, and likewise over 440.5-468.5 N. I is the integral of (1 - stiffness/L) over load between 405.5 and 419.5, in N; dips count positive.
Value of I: -3.1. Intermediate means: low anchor 338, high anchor 376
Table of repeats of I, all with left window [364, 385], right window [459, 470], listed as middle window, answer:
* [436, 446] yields -1.63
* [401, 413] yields -1.90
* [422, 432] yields -2.10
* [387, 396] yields 0.39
